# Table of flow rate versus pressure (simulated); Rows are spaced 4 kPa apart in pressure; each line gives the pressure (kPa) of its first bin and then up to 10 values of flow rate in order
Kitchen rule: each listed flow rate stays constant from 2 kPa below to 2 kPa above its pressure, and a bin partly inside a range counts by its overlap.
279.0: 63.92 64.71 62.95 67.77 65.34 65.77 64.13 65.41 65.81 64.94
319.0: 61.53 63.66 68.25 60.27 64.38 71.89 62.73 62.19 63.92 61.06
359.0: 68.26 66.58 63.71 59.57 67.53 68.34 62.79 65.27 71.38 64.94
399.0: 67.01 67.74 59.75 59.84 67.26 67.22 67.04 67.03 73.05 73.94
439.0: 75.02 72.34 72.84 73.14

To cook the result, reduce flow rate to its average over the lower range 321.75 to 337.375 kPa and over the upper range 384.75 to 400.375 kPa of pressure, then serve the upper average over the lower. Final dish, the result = 1.04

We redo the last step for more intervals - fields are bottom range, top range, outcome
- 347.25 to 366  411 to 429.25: 1.03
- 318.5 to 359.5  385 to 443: 1.05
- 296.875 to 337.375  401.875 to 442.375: 1.05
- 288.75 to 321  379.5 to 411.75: 1.00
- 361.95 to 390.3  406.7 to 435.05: 1.03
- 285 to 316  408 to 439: 1.04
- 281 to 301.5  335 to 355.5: 0.99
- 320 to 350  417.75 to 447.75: 1.10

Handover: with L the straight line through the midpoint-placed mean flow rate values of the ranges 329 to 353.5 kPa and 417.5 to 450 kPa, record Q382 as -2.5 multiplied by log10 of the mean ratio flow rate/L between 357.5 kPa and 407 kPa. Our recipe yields 0.02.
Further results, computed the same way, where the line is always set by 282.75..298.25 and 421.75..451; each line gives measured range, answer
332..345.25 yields 0.027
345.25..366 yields 0.063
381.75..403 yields 0.053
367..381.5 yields 0.068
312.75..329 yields 0.034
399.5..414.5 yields 0.116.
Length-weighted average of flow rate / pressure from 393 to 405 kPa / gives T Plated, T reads 66.6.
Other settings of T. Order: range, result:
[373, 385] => 66.2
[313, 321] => 63.2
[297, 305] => 64.9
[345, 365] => 64.4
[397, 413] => 63.6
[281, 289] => 63.8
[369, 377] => 63.5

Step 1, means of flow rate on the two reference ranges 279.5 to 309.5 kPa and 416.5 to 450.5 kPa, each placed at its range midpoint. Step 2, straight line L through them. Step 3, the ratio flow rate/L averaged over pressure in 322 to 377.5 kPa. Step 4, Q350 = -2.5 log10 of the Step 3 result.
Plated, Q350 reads 0.05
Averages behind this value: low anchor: 65.1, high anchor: 71.1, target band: 64.6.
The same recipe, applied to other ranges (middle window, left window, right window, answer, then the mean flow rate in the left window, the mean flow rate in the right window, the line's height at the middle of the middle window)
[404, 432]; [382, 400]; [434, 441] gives 0.09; 66.4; 74.6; 71.1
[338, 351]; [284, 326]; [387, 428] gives 0.01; 64.8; 65.9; 65.2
